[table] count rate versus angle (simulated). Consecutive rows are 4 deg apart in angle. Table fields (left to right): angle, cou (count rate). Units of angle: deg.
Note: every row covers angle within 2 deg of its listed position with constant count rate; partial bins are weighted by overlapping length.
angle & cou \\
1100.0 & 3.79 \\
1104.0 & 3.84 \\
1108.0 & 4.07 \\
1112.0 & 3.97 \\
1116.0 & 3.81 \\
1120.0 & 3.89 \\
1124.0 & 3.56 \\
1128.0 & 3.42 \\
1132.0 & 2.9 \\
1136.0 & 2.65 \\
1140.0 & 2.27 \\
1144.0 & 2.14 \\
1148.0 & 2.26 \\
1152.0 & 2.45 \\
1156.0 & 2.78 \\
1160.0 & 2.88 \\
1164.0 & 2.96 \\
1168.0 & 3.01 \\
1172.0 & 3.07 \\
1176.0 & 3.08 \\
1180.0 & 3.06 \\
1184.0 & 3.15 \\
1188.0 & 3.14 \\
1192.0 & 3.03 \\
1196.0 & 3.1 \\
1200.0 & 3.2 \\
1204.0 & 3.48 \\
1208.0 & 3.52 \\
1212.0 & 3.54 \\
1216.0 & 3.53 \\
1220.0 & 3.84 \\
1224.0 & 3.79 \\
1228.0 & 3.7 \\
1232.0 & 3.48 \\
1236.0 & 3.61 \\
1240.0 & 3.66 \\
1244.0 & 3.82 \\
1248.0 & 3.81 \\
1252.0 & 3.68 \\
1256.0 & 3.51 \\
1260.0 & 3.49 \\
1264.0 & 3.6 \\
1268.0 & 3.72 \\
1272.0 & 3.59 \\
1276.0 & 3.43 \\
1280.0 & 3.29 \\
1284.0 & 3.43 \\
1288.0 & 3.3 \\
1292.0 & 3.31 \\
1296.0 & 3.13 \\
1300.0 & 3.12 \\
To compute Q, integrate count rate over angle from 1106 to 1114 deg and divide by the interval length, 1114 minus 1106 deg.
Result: 4.02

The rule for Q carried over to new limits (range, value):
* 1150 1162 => 2.7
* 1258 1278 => 3.57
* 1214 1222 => 3.68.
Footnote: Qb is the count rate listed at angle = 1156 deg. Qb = 2.78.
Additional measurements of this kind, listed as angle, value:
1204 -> 3.48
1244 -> 3.82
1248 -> 3.81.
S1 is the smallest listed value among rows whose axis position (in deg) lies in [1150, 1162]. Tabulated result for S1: 2.45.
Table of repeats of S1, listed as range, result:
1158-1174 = 2.88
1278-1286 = 3.29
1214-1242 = 3.48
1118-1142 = 2.27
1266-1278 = 3.43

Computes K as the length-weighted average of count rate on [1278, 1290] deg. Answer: 3.34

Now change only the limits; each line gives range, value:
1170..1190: 3.1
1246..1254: 3.75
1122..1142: 2.96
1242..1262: 3.66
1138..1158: 2.38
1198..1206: 3.34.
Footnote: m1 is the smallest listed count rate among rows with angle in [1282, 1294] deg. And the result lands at 3.3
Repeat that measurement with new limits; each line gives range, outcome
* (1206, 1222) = 3.52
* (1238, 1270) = 3.49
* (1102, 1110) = 3.84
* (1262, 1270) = 3.6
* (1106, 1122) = 3.81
